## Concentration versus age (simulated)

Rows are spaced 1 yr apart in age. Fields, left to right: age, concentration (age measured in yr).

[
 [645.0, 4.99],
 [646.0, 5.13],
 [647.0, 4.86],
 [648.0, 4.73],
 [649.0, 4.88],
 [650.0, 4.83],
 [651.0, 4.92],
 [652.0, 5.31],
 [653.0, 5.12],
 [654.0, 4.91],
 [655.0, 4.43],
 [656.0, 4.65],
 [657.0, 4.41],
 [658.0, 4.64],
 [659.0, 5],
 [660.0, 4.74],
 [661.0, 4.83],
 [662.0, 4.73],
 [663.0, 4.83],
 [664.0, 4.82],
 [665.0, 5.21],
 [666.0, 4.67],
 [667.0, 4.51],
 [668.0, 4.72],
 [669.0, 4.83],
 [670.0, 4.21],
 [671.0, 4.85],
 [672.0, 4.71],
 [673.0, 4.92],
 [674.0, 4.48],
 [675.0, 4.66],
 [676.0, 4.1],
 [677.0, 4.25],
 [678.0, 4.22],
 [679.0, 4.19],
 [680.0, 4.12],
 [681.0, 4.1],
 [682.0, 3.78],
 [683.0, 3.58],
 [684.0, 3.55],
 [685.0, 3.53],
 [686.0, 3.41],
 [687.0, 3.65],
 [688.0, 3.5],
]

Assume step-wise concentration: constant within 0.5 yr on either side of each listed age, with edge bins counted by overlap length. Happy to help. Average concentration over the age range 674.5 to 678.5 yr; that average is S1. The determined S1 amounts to 4.31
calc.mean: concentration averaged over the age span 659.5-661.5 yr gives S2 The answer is 4.79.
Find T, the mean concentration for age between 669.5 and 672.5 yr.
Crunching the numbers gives 4.59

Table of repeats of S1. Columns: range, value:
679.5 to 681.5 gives 4.11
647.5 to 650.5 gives 4.81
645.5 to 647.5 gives 5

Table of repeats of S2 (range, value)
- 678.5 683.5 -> 3.95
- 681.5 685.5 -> 3.61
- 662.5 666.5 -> 4.88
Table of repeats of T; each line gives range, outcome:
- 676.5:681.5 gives 4.18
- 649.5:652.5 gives 5.02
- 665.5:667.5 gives 4.59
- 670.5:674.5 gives 4.74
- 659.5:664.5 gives 4.79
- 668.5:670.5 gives 4.52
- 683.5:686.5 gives 3.5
